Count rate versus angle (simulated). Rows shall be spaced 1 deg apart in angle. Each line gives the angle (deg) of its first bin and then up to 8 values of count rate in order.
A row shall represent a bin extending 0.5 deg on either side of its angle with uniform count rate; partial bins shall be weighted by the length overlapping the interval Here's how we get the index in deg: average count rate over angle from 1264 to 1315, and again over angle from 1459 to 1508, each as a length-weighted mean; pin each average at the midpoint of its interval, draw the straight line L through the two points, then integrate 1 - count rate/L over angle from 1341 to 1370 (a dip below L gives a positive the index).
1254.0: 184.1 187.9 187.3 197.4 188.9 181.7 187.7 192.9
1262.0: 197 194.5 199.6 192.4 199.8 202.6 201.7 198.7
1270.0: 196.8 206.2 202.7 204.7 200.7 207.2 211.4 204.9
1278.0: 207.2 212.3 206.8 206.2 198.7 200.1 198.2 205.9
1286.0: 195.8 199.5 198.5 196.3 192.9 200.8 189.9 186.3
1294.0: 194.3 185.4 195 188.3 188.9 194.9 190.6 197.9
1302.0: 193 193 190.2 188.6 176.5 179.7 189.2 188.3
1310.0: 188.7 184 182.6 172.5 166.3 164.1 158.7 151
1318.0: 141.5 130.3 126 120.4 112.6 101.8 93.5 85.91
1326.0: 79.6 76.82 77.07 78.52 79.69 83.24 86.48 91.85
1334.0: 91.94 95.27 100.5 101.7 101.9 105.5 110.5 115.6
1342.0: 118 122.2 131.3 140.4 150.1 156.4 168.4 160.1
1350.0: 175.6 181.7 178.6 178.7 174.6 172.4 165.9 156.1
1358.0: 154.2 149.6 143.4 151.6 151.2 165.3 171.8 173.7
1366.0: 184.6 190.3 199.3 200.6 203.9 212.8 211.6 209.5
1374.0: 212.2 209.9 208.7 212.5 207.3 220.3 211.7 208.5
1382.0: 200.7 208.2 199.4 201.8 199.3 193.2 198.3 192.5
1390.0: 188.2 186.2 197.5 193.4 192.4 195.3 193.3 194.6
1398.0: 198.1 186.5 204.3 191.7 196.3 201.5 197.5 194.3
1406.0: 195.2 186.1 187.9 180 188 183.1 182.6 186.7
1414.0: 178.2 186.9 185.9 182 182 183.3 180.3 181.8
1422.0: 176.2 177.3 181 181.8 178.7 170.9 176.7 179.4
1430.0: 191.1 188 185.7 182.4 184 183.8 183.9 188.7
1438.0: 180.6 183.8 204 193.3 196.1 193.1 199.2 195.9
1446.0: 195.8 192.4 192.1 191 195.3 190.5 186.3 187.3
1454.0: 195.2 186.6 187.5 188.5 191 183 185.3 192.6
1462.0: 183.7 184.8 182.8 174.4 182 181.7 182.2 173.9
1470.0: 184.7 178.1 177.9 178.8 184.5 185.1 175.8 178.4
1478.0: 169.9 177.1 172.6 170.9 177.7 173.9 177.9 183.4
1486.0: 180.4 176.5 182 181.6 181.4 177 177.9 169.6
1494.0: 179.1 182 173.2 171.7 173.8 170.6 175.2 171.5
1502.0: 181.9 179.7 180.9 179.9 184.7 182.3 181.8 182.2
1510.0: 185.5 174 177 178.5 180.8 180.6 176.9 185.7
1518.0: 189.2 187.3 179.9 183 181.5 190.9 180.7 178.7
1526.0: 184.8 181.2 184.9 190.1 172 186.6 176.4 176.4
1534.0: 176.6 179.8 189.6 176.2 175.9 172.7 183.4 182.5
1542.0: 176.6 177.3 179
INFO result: 4.0 deg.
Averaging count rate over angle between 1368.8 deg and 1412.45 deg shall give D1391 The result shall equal 199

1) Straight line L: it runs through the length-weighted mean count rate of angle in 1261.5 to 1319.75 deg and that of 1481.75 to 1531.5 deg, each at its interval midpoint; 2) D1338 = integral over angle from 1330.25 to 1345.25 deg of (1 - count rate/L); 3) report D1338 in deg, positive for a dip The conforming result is 6.6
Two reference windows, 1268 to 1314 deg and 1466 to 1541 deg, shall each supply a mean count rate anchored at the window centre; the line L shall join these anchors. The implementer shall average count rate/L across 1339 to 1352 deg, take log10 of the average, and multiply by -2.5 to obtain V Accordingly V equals 0.31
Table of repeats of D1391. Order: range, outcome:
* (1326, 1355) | 123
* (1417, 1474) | 185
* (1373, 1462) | 191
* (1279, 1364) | 155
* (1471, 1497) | 178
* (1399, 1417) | 189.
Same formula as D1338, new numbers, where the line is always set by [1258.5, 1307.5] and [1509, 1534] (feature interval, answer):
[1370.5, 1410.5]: -1.95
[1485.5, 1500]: 0.52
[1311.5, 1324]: 3.38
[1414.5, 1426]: 0.40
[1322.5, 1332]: 5.38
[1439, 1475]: -0.37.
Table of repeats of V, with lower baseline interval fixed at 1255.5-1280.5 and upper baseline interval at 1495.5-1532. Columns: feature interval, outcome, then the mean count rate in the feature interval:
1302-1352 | 0.40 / 135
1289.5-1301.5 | 0.03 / 192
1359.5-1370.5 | 0.09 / 176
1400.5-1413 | -0.01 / 190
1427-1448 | -0.01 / 189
